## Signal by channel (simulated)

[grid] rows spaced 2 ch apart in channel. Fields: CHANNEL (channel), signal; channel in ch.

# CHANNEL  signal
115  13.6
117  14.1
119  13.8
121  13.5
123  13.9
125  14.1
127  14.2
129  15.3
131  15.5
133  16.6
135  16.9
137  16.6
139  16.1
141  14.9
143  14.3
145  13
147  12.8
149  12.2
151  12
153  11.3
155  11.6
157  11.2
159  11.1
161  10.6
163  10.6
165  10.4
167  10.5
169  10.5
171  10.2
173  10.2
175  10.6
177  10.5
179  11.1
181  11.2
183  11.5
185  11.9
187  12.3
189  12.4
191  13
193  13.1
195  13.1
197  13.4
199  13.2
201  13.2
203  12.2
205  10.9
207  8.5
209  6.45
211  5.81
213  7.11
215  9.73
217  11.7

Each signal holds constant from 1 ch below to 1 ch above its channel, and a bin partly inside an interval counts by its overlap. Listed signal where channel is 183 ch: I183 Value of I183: 11.5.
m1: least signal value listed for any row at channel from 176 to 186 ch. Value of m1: 10.5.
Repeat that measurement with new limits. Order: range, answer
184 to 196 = 11.9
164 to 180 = 10.2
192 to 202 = 13.1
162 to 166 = 10.4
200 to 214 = 5.81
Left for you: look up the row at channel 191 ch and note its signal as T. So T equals 13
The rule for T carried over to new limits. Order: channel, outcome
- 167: 10.5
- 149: 12.2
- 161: 10.6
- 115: 13.6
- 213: 7.11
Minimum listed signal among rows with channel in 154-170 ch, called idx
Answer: 10.4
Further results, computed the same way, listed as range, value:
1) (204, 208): 8.5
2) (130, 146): 13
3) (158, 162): 10.6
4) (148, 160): 11.1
